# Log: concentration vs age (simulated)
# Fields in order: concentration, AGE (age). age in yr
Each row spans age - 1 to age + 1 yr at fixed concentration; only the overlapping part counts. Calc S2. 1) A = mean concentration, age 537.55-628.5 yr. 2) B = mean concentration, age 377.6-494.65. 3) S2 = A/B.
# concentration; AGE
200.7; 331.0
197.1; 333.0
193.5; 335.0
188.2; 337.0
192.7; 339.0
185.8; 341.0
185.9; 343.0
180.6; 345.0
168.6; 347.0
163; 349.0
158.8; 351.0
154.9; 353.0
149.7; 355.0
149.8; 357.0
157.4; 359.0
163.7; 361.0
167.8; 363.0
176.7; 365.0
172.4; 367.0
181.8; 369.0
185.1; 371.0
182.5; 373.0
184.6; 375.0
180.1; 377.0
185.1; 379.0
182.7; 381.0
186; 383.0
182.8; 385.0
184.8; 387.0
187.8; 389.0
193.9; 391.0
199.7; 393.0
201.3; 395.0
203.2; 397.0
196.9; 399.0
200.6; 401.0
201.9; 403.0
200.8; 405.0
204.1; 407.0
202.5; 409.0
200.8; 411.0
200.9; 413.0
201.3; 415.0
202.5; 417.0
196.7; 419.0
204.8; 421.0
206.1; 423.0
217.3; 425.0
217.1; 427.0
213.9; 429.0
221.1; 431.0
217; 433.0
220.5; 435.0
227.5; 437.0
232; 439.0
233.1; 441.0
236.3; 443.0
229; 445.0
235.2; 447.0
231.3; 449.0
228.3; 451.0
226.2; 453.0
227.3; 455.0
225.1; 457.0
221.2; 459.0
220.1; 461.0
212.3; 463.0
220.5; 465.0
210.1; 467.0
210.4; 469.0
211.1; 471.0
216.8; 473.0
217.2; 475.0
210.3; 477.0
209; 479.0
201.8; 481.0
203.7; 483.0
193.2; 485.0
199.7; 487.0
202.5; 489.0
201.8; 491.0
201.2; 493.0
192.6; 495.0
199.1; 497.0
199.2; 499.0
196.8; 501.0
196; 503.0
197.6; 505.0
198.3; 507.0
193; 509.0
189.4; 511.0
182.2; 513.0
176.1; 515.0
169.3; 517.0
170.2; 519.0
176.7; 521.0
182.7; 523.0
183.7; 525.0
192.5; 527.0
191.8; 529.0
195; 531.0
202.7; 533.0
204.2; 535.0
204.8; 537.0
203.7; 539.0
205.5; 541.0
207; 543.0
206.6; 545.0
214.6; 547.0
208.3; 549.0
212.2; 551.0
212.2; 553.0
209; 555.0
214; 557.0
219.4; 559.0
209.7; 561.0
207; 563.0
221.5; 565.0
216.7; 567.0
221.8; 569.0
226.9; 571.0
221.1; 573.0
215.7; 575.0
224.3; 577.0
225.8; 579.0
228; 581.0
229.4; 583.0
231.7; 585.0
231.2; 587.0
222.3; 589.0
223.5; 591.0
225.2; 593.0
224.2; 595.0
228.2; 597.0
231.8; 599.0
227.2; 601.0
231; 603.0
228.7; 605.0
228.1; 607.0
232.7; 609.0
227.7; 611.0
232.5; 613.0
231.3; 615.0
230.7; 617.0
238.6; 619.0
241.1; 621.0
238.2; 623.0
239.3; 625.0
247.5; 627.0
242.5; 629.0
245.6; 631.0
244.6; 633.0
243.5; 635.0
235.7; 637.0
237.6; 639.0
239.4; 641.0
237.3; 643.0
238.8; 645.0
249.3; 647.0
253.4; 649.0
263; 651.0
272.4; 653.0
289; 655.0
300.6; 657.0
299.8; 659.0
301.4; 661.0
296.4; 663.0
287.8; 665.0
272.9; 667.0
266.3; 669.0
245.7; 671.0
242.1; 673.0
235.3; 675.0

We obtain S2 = 1.07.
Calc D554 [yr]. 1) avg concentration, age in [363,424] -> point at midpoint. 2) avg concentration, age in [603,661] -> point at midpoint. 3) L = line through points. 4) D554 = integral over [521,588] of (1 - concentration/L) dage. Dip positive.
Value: 5.47 yr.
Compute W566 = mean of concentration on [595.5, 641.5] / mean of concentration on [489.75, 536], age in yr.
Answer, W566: 1.23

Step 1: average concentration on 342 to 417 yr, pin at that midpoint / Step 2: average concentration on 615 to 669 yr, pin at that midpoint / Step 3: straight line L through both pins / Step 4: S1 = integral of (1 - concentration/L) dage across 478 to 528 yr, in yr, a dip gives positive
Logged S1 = 5.8 yr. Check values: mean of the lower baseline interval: 184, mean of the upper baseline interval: 257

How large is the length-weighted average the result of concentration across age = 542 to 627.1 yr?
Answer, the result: 224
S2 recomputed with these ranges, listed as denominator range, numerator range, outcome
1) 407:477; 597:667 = 1.15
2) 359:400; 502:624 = 1.15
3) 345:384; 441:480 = 1.29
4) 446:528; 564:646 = 1.14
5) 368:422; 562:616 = 1.16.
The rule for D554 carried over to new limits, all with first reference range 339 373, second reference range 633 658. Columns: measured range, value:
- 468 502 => 0.60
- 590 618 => 1.58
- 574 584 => 0.45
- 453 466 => -1.38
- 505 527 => 3.39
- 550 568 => 1.24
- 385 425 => -3.30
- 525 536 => 1.24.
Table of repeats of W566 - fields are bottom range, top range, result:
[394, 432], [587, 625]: 1.12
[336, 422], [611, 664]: 1.37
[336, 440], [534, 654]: 1.19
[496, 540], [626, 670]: 1.37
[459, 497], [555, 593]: 1.07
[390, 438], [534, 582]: 1.04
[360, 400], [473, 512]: 1.08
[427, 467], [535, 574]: 0.95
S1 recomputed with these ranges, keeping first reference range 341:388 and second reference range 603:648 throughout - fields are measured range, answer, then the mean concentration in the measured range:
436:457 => -4.0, 230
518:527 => 1.4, 180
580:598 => 0.1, 227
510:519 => 1.4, 178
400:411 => -1.1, 202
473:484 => -0.4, 209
